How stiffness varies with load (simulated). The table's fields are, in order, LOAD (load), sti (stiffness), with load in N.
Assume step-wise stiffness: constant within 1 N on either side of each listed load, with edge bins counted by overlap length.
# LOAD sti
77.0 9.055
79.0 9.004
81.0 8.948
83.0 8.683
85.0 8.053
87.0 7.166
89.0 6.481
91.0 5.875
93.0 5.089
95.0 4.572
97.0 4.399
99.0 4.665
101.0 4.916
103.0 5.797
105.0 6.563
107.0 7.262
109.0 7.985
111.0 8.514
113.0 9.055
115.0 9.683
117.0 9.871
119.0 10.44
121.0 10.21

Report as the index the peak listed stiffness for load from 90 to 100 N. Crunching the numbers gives 5.875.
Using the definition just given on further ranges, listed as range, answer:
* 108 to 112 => 8.514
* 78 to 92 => 9.004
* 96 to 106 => 6.563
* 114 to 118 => 9.871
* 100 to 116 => 9.683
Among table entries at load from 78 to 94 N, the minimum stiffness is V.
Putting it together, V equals 5.089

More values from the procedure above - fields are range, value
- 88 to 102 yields 4.399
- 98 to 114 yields 4.665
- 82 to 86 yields 8.053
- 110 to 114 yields 8.514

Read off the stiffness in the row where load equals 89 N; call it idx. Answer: 6.481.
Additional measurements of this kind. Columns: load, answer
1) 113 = 9.055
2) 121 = 10.21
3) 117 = 9.871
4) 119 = 10.44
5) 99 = 4.665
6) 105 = 6.563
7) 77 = 9.055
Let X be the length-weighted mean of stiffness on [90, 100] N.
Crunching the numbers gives 4.92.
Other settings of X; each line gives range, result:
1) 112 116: 9.37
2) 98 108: 5.84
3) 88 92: 6.18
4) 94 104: 4.87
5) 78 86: 8.67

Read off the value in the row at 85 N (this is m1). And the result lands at 8.053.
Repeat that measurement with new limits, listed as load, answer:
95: 4.572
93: 5.089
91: 5.875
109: 7.985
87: 7.166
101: 4.916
